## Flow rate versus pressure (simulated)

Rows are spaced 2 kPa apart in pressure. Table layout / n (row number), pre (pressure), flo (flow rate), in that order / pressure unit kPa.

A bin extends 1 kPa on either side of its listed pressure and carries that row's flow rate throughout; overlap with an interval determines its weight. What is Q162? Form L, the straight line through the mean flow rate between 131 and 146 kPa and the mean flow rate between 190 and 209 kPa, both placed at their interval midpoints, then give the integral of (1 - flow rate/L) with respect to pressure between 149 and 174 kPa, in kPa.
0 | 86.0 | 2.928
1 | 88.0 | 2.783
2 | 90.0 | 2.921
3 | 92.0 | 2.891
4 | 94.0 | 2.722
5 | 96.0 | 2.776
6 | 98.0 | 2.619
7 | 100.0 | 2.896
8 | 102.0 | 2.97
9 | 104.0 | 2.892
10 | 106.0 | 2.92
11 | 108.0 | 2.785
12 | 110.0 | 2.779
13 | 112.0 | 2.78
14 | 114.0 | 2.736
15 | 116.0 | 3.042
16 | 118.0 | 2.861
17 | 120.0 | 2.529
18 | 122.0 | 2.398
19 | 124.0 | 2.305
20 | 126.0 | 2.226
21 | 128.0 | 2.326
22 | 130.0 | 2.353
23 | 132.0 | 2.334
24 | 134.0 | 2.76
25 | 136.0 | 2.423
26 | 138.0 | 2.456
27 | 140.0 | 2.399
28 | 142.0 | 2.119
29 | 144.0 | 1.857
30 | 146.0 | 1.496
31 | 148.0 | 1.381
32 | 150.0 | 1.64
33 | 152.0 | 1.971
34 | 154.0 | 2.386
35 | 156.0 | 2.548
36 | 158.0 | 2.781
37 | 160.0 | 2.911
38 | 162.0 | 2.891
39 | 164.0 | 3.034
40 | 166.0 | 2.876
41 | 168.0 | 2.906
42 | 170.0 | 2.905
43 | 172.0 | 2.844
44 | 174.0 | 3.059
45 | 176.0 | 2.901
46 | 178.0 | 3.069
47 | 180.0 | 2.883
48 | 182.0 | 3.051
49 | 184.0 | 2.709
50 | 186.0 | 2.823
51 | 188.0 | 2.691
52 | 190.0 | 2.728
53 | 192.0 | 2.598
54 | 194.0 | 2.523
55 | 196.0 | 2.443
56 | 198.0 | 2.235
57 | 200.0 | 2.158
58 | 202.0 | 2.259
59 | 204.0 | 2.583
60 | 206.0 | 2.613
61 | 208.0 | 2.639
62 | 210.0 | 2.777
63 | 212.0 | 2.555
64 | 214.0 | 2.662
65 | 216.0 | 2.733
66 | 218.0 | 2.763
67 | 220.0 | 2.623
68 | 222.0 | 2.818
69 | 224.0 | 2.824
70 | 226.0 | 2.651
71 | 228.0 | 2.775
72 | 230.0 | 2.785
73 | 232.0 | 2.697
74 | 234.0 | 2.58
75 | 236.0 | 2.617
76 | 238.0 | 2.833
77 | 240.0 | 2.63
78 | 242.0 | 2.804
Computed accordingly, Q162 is -3.3 kPa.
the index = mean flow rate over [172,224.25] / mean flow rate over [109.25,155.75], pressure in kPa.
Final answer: 1.2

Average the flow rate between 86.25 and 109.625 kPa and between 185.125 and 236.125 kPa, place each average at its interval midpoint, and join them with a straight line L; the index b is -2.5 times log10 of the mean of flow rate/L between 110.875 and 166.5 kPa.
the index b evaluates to 0.14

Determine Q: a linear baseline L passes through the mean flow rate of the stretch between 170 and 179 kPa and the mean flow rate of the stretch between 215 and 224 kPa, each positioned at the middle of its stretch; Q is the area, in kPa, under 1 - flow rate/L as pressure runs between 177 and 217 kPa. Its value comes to 3.0 kPa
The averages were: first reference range 2.96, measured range 2.64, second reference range 2.74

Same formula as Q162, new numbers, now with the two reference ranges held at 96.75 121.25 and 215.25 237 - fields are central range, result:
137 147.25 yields 2.7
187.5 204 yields 1.7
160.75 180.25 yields -1.3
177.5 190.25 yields -0.5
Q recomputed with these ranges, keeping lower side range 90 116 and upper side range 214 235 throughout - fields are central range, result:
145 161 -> 3.7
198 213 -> 1.3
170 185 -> -0.9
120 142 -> 3.2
